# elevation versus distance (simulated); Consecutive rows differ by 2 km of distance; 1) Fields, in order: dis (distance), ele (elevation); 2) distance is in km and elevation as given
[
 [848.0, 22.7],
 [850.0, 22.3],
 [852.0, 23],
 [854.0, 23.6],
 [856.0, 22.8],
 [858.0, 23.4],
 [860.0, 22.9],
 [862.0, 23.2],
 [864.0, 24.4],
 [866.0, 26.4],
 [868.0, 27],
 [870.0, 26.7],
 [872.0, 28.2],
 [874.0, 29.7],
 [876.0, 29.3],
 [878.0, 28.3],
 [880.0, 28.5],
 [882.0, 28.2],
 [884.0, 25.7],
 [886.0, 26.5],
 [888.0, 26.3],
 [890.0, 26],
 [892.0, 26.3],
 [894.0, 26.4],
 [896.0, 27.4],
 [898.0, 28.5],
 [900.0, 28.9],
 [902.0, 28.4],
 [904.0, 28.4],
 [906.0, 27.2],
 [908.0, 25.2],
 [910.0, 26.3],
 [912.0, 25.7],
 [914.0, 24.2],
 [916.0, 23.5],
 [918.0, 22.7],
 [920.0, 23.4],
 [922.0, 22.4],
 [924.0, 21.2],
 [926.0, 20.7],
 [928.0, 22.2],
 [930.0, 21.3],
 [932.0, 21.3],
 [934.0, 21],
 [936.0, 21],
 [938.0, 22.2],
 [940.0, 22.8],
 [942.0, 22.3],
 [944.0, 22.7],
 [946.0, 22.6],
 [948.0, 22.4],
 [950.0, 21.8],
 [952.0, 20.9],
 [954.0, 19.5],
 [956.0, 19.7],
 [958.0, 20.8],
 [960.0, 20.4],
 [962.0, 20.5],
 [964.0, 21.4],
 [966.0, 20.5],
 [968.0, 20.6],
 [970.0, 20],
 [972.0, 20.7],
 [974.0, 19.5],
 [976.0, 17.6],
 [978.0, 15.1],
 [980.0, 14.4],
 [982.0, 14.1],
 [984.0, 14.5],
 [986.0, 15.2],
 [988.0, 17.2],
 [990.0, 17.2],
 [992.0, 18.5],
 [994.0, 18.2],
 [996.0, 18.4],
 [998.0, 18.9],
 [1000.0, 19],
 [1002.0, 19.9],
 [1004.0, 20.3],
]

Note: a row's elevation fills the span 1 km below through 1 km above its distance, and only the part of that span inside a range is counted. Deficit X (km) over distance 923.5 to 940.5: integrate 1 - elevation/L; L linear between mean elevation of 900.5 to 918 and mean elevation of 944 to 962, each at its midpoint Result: 1.4 km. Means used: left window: 26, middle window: 21.5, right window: 21.1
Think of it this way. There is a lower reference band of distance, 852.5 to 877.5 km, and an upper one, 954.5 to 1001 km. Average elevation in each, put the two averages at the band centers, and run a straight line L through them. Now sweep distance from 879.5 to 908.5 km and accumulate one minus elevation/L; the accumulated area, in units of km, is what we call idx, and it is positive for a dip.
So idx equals -4.2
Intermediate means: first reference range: 25.6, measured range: 27.2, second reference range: 18.4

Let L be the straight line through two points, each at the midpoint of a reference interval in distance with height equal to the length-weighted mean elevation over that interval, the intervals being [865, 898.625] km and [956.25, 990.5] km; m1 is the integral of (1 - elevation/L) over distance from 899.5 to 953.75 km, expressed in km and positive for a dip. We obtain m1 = -0.9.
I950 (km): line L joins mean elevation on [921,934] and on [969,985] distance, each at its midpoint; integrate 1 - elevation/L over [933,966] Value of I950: -3.2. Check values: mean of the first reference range 21.5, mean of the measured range 21.3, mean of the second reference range 17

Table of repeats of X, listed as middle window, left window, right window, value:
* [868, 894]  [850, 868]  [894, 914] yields -2.1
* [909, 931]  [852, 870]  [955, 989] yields -2.0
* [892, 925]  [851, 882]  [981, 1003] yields -3.6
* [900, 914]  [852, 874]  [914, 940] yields -2.4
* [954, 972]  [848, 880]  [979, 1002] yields -1.5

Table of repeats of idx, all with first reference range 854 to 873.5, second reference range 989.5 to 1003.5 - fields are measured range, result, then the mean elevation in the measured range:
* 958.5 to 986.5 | 2.3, 18.3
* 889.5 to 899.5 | -1.5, 27.1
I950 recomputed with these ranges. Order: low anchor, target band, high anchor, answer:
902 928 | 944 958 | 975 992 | -1.0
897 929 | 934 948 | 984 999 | 0.0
